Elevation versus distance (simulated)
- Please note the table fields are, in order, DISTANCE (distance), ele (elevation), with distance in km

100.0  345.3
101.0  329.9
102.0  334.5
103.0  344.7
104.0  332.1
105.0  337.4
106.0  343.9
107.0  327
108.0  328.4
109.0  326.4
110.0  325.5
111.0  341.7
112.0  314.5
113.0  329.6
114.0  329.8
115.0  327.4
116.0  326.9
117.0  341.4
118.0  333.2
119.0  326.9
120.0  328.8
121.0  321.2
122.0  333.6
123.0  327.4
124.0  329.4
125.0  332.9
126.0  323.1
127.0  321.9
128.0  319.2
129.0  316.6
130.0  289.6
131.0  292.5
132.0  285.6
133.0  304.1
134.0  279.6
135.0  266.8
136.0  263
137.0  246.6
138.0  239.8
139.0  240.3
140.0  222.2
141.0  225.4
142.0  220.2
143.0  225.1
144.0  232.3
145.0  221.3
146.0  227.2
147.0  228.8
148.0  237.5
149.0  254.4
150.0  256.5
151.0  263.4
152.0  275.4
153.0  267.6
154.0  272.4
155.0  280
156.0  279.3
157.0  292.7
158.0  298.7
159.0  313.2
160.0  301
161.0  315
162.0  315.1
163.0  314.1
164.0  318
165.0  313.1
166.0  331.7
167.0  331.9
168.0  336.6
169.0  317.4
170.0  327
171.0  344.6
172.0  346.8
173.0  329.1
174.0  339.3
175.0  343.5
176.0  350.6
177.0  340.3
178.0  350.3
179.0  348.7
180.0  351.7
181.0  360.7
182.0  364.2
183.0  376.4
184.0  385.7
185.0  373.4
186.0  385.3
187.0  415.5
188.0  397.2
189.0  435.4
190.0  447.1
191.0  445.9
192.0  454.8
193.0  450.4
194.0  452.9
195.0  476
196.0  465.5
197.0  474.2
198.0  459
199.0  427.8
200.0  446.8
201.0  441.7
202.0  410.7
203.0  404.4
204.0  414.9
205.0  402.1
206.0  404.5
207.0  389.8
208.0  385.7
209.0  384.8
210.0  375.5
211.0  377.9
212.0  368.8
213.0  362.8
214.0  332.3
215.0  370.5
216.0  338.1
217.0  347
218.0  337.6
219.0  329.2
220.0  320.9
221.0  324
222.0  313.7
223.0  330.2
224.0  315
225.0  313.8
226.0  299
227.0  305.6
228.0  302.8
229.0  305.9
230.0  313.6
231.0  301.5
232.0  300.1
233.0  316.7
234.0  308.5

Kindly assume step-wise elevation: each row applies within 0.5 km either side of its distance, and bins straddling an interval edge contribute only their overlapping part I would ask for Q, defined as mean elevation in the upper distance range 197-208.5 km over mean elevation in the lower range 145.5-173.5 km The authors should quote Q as 1.42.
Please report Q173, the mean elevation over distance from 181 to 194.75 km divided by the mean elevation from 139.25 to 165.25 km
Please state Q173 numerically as 1.55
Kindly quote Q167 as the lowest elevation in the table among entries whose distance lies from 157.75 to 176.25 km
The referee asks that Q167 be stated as 298.7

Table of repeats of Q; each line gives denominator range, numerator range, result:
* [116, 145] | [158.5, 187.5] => 1.19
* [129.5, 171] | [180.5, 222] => 1.43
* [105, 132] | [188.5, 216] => 1.28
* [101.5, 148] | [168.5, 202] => 1.33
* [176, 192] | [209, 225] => 0.89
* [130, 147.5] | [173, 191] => 1.50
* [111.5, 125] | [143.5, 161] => 0.81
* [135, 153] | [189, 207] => 1.82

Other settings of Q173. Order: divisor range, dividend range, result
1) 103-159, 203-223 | 1.24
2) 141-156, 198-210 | 1.66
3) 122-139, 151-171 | 1.03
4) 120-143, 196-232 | 1.27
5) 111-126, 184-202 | 1.32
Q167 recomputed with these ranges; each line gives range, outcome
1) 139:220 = 220.2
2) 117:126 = 321.2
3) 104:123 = 314.5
